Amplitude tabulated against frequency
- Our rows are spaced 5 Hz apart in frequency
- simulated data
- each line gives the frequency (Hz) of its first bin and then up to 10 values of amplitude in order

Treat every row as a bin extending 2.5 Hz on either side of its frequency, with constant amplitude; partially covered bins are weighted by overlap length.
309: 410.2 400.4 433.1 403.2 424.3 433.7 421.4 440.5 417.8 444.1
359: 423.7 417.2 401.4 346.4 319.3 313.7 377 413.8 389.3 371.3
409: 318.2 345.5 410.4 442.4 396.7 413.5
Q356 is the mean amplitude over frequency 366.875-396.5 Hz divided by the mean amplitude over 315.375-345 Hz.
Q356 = 0.85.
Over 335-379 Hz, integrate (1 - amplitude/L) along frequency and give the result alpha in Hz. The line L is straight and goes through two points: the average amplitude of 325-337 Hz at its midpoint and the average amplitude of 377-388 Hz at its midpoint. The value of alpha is -4.1 Hz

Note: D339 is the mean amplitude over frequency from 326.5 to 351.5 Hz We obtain 428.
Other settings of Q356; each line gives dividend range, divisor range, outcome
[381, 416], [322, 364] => 0.85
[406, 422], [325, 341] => 0.85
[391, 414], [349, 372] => 0.88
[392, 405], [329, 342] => 0.92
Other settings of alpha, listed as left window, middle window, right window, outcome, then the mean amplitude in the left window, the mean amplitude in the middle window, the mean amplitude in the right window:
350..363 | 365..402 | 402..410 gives 1.57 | 430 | 368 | 348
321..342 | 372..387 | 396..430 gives 2.66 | 421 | 327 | 382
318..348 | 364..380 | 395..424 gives 1.27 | 425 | 369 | 376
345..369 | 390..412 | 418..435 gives 2.44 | 424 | 373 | 416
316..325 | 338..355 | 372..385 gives -2.37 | 420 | 431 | 327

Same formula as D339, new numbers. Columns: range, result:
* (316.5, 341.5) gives 423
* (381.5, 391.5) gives 345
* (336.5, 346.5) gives 431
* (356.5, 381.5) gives 382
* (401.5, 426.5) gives 378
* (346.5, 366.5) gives 426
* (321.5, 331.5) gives 414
